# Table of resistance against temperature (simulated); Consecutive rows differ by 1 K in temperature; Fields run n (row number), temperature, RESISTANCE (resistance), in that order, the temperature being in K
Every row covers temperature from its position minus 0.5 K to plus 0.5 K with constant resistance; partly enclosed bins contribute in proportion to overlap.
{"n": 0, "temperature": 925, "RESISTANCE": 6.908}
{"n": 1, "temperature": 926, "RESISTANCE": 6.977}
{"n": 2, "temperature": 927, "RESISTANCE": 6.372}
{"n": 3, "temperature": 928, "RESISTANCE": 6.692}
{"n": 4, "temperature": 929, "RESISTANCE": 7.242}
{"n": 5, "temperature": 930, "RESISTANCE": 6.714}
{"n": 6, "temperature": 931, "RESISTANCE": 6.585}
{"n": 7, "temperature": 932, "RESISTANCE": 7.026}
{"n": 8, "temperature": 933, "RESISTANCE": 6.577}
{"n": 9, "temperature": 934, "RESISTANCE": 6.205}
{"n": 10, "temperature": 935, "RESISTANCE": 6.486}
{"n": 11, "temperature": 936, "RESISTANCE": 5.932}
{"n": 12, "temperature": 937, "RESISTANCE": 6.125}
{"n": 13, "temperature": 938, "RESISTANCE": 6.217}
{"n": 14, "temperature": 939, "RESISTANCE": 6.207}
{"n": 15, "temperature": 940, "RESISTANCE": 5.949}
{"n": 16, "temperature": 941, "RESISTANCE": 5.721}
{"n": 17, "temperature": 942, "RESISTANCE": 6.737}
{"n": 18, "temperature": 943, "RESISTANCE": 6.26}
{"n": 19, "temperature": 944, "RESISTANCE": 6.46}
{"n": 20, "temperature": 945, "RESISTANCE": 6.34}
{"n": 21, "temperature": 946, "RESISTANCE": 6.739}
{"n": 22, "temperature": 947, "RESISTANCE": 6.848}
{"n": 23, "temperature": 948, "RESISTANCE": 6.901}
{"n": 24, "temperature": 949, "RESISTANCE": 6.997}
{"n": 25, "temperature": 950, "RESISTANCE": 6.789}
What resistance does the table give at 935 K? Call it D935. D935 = 6.486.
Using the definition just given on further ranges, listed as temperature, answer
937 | 6.125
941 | 5.721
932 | 7.026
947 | 6.848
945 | 6.34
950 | 6.789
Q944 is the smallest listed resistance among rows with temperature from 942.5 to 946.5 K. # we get 6.26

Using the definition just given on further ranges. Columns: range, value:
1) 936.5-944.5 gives 5.721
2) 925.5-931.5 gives 6.372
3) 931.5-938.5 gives 5.932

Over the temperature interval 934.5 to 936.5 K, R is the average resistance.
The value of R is 6.21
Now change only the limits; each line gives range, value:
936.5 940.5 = 6.12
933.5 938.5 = 6.19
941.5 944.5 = 6.49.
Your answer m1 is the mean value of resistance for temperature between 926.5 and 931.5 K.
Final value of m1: 6.72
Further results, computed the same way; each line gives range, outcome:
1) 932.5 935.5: 6.42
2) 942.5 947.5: 6.53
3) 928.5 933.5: 6.83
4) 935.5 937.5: 6.03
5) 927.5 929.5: 6.97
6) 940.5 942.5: 6.23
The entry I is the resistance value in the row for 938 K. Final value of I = 6.217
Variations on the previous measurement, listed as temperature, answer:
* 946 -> 6.739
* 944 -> 6.46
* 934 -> 6.205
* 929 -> 7.242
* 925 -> 6.908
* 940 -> 5.949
